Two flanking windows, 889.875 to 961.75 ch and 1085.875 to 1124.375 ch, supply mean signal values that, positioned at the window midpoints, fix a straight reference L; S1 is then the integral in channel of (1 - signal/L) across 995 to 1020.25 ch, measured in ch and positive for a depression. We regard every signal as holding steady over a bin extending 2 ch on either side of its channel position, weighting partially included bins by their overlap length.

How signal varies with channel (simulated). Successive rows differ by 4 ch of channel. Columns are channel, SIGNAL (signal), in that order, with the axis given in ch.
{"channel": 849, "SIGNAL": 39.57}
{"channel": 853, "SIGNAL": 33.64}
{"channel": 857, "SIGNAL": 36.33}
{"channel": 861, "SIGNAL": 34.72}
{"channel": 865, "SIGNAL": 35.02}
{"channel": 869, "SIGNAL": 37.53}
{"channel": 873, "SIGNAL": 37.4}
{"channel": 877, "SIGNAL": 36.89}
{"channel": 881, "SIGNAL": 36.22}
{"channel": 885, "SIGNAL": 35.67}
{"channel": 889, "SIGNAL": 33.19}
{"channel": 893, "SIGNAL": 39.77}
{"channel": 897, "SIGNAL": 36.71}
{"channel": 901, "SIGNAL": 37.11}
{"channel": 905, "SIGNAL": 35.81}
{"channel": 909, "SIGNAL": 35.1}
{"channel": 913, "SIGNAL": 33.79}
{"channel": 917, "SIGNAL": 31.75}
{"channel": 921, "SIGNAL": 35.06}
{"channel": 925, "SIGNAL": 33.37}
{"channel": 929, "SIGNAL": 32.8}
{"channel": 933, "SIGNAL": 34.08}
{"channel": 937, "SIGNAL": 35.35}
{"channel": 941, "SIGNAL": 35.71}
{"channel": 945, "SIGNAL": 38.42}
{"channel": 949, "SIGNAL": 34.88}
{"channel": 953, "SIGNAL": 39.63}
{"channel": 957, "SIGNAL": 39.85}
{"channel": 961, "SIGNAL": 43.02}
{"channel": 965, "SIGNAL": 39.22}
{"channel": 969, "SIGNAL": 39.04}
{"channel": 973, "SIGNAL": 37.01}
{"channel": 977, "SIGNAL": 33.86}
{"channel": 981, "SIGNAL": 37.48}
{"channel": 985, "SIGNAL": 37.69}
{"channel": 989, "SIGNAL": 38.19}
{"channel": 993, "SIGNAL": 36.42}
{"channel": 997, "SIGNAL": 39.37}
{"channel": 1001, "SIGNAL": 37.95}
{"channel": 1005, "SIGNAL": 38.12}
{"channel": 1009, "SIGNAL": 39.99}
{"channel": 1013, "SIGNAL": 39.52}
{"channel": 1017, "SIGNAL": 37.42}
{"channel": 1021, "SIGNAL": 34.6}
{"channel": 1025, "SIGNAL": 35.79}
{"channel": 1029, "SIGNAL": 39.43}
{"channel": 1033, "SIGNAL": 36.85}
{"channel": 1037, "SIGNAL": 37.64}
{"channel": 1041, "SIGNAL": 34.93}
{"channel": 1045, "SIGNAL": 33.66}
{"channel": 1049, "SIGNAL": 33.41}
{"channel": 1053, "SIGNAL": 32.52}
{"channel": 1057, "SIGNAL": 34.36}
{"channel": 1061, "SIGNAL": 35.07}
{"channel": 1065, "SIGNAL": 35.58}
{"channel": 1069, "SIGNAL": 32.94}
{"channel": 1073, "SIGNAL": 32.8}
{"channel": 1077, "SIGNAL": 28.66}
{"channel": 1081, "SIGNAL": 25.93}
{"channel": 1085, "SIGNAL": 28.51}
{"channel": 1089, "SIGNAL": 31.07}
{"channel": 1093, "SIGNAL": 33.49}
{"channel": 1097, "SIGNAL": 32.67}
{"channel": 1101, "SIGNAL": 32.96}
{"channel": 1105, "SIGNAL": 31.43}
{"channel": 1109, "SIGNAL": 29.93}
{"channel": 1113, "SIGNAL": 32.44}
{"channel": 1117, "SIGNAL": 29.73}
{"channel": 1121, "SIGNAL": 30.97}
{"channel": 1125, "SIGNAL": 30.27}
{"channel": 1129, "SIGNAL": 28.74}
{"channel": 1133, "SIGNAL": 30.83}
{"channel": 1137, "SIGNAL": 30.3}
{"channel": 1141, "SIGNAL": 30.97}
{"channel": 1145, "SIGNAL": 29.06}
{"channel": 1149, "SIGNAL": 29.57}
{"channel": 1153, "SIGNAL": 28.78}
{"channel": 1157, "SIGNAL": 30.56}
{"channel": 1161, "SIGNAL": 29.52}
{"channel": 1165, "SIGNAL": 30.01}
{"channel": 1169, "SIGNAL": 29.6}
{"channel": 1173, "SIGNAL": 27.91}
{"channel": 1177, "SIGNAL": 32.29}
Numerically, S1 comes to -3.4 ch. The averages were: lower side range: 36.1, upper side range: 31.5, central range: 38.5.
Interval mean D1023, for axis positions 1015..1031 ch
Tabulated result 36.8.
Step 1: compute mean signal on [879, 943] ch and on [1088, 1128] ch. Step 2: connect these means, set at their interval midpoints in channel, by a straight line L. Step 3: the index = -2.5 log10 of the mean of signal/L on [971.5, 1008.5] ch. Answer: -0.12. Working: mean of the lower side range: 35.1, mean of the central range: 37.5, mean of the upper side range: 31.4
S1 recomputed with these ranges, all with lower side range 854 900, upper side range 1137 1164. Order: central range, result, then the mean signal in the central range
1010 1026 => -2.0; 37.1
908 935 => 1.2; 33.7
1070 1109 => 0.5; 30.8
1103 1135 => 0.0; 30.5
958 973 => -2.5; 39.9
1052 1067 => -1.2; 34.5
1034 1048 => -1.3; 35.4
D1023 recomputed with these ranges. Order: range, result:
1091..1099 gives 33.1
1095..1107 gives 32.4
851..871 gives 35.4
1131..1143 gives 30.7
